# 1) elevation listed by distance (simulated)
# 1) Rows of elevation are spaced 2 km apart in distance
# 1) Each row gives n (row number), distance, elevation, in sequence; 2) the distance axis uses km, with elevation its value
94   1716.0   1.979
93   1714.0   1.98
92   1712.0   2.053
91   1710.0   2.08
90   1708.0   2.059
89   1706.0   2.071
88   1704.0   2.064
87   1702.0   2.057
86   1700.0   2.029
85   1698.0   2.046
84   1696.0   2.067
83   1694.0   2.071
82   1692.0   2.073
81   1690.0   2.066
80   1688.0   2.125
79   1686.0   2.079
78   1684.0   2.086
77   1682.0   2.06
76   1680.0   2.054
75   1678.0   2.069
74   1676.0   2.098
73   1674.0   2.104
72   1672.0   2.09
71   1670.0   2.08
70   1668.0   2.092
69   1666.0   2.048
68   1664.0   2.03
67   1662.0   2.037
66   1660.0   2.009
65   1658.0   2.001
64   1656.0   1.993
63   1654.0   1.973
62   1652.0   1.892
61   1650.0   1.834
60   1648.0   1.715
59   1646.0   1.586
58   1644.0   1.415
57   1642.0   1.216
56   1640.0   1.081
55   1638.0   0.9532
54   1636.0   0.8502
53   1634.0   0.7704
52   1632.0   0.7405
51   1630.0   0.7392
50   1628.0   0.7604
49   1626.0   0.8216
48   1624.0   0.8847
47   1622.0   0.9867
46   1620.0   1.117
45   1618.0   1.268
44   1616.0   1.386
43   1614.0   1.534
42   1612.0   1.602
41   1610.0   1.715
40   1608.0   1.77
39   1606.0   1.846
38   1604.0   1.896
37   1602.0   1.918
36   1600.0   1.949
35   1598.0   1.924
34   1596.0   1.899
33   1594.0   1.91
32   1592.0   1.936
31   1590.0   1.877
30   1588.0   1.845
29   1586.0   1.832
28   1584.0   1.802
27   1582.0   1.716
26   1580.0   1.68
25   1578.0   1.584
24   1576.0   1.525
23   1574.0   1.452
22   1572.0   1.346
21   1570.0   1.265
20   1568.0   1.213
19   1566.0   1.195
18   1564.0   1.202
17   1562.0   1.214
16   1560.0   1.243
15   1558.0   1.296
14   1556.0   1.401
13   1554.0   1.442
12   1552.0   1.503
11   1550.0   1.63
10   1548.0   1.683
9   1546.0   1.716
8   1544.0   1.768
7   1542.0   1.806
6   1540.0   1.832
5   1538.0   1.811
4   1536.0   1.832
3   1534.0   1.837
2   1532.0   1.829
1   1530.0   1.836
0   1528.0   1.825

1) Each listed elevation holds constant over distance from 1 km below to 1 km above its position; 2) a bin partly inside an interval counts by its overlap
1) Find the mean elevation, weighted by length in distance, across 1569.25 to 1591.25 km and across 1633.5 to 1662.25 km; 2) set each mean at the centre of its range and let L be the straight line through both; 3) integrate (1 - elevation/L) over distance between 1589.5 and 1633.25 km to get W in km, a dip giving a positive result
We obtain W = 3.72 km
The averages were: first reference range 1.64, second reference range 1.56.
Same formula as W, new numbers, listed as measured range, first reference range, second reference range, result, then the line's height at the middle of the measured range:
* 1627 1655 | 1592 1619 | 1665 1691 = 9.8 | 1.91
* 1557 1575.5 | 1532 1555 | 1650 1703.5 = 5.2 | 1.78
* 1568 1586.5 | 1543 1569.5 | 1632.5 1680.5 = -0.8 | 1.49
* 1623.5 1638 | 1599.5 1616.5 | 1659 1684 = 8.2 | 1.86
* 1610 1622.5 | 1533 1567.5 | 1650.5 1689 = 3.2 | 1.82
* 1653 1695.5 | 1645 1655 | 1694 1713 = -3.2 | 1.92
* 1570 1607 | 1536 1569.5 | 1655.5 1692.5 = -2.0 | 1.67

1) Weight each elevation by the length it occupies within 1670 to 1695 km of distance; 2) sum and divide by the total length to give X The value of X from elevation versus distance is 2.08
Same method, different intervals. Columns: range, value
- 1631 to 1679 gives 1.69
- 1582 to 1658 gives 1.5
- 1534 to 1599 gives 1.61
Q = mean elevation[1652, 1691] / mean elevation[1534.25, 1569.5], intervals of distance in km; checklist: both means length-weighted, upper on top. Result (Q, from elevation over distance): 1.4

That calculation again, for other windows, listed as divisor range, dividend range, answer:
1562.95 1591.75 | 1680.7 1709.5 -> 1.34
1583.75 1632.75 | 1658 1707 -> 1.36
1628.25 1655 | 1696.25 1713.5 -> 1.61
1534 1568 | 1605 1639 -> 0.76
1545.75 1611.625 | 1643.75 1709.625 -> 1.24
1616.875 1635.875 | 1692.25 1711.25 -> 2.29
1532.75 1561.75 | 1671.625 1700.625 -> 1.28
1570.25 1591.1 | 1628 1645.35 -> 0.59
